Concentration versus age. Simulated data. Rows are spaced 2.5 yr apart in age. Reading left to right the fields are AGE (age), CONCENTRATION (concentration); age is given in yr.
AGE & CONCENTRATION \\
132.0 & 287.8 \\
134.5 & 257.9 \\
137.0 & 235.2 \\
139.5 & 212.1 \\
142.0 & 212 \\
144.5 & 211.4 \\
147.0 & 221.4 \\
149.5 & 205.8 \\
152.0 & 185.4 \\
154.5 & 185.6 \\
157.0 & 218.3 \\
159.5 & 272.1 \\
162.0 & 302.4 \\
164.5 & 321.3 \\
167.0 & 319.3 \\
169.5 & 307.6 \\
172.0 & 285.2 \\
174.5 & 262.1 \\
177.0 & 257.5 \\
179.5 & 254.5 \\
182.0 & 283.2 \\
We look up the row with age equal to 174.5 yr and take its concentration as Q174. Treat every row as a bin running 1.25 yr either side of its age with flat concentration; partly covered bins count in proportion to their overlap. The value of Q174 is 262.1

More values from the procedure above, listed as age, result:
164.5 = 321.3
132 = 287.8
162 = 302.4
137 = 235.2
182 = 283.2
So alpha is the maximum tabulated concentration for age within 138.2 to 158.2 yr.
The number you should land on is 221.4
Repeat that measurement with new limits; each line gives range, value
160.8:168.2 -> 321.3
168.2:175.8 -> 307.6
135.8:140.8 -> 235.2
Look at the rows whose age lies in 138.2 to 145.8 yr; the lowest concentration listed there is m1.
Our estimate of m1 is 211.4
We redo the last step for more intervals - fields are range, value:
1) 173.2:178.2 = 257.5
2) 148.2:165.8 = 185.4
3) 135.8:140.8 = 212.1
